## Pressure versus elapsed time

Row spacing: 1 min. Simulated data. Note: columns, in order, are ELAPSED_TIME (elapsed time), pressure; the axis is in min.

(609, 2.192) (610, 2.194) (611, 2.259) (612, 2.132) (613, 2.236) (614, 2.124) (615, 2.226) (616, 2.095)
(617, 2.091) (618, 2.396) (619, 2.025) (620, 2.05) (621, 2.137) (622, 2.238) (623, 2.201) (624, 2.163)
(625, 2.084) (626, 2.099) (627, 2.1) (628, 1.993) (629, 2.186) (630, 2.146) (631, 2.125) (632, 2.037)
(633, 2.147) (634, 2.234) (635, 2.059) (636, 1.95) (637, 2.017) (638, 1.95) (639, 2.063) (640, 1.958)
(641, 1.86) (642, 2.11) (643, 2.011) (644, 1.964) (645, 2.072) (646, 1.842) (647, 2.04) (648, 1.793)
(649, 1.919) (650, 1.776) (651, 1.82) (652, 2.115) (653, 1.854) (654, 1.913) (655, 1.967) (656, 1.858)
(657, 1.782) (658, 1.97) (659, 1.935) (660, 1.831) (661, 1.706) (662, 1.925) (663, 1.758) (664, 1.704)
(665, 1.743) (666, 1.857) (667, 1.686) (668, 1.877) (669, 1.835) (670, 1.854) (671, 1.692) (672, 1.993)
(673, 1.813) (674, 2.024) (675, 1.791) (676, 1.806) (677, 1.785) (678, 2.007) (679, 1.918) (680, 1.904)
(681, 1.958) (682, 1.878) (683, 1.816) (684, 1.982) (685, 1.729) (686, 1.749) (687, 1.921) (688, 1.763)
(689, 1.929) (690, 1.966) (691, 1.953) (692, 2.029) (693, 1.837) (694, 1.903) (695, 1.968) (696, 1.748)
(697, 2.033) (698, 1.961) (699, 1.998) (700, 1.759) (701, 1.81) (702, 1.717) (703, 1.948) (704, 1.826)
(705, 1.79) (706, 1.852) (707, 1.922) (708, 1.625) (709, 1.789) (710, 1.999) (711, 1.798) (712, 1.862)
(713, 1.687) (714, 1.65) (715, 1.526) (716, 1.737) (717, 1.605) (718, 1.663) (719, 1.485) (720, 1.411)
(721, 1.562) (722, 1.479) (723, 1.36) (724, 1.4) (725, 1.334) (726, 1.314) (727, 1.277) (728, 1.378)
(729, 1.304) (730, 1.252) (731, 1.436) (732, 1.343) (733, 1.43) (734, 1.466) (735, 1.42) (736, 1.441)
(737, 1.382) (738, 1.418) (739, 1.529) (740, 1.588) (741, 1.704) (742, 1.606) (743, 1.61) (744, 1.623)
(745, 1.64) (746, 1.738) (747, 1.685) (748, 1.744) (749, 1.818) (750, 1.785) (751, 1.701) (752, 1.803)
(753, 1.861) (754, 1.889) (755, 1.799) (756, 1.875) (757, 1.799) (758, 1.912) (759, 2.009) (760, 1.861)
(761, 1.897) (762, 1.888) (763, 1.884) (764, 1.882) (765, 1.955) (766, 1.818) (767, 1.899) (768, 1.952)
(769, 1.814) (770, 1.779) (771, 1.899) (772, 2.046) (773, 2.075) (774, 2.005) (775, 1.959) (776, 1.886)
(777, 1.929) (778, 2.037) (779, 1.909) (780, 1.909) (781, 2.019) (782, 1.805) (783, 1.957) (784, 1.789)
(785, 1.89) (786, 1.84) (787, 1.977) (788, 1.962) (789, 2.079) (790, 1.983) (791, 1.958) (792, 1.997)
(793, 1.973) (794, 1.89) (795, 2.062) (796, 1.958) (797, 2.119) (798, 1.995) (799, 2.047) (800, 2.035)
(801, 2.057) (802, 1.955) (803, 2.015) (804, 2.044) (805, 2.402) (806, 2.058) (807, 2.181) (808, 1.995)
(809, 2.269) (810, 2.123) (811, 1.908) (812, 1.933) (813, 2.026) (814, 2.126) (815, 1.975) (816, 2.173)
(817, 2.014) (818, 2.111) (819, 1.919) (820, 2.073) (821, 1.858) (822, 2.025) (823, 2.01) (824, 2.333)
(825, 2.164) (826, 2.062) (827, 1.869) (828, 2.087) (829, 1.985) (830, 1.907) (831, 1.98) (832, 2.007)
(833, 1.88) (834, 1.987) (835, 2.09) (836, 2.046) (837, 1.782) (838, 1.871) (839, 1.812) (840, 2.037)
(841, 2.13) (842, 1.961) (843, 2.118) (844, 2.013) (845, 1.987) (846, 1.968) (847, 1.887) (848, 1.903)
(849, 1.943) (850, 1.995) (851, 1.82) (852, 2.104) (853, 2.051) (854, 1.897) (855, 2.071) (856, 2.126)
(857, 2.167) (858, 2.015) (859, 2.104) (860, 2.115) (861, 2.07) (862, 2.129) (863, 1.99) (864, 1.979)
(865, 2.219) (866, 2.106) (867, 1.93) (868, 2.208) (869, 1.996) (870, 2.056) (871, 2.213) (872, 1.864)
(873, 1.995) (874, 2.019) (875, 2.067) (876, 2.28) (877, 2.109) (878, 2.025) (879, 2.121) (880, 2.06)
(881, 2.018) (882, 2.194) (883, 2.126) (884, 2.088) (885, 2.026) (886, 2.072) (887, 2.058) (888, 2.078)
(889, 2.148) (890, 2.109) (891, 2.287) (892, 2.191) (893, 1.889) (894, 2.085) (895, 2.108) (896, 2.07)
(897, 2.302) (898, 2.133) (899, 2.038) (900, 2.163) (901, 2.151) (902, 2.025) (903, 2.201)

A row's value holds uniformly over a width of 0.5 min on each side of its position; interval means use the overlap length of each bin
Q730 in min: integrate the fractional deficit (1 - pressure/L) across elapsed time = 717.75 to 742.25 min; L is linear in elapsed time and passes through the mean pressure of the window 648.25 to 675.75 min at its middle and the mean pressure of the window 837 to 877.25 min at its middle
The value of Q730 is 6.1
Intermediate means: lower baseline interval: 1.85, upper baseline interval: 2.03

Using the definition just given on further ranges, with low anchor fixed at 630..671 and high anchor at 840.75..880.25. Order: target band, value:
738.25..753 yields 2.2 min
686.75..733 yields 6.3 min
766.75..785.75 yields 0.7 min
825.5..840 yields 0.5 min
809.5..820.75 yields -0.1 min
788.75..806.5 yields -0.2 min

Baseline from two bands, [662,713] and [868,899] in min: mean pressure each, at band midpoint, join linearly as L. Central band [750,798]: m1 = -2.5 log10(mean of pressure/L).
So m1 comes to 0.02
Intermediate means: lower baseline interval 1.86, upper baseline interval 2.09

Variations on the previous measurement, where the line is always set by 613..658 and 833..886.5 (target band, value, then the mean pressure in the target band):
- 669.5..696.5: 0.09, 1.88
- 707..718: 0.18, 1.73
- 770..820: 0.02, 2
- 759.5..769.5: 0.08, 1.89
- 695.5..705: 0.10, 1.86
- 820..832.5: 0.01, 2.03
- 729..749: 0.31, 1.53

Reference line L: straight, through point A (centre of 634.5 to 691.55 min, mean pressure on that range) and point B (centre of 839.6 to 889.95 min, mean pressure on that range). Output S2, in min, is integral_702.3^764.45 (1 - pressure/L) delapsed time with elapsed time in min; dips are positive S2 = 9.5 min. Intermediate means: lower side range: 1.89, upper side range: 2.05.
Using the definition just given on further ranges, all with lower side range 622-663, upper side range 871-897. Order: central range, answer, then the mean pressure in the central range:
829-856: 1.3 min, 1.97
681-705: 1.6 min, 1.88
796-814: -0.1 min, 2.07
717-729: 3.5 min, 1.43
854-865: 0.0 min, 2.07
